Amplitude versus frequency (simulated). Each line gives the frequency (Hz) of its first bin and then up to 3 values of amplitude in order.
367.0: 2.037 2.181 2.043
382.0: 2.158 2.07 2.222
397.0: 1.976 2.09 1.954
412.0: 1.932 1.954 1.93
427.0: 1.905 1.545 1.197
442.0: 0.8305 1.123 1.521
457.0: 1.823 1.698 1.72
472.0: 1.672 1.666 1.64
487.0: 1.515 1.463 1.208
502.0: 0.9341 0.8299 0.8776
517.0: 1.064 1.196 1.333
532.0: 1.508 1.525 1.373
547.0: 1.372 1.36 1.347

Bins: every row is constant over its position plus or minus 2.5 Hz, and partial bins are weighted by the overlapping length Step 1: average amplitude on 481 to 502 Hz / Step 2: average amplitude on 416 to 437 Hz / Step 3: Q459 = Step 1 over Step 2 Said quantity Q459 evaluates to 0.79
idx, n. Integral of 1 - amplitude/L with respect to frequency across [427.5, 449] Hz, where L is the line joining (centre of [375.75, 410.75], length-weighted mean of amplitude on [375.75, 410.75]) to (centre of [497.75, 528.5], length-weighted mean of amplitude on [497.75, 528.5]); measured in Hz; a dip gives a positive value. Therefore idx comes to 5.7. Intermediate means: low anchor 2.07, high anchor 1.04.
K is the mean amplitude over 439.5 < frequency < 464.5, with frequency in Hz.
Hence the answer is 1.4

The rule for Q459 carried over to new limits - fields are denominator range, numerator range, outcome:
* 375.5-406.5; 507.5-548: 0.60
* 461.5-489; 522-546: 0.85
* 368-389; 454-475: 0.82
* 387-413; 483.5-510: 0.59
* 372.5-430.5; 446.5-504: 0.75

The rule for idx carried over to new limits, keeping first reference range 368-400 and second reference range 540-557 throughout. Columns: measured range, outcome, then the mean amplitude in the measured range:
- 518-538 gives 1.3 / 1.36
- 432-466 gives 7.7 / 1.39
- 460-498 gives 2.1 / 1.59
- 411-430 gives 0.2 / 1.92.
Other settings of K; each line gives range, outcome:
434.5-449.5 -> 1.05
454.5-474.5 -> 1.73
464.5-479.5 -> 1.69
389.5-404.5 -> 2.1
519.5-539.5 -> 1.39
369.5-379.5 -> 2.11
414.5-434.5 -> 1.83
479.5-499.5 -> 1.46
